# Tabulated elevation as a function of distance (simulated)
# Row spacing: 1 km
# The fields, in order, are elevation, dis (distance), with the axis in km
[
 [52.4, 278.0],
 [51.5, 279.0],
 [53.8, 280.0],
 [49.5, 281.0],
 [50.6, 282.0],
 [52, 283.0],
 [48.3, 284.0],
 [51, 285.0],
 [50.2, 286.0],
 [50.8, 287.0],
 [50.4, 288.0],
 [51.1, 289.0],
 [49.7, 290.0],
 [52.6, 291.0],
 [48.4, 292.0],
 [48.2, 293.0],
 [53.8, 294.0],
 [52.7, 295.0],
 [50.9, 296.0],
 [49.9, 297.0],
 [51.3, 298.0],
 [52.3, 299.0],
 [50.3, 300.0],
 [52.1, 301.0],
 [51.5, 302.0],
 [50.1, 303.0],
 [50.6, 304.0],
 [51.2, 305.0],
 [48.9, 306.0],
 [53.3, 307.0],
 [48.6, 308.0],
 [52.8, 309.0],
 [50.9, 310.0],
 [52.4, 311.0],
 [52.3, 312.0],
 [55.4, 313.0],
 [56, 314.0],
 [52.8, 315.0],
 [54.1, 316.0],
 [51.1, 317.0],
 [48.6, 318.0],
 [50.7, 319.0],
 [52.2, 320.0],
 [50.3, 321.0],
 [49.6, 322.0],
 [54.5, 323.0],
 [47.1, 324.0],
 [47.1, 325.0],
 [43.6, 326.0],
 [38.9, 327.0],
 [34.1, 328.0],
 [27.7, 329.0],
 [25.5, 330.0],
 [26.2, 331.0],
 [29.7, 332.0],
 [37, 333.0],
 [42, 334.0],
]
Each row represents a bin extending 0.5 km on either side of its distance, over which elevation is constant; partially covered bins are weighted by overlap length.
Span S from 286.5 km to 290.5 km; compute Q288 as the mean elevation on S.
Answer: 50.5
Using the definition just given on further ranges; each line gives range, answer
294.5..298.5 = 51.2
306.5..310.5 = 51.4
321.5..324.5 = 50.4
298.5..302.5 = 51.5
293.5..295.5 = 53.2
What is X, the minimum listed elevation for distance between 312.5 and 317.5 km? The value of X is 51.1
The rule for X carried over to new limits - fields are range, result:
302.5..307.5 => 48.9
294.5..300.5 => 49.9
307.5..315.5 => 48.6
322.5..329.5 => 27.7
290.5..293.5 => 48.2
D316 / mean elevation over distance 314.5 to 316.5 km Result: 53.5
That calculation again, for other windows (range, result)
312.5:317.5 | 53.9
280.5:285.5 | 50.3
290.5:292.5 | 50.5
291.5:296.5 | 50.8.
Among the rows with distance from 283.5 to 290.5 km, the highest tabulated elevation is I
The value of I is 51.1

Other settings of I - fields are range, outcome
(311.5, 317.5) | 56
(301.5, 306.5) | 51.5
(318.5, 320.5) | 52.2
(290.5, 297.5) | 53.8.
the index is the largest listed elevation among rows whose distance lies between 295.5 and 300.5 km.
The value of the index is 52.3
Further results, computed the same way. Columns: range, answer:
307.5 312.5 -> 52.8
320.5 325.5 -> 54.5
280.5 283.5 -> 52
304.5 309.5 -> 53.3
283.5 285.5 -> 51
